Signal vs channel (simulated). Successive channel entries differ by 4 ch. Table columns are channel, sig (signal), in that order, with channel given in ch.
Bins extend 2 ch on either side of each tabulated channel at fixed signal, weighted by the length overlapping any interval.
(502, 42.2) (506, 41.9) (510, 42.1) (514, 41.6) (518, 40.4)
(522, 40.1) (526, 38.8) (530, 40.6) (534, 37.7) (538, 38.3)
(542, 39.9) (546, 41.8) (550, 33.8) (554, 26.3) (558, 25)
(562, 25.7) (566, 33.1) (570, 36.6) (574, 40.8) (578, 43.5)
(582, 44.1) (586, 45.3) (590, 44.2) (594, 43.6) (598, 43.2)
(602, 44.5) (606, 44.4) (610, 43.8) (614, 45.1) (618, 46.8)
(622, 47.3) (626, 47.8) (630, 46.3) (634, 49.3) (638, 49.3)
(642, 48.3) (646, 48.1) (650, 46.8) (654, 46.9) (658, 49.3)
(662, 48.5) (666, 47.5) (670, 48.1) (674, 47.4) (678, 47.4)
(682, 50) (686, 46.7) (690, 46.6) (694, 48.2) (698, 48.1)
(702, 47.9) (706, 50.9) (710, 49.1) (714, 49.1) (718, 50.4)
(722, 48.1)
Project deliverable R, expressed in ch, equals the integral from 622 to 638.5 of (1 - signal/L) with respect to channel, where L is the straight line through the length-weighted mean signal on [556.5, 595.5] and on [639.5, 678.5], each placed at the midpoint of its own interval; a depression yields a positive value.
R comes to -1.3 ch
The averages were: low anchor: 38.3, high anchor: 47.9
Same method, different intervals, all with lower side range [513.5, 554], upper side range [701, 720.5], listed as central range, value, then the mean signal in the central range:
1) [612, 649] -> -2.49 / 47.6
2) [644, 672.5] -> -0.99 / 47.9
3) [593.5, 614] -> -0.54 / 44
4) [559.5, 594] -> 1.76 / 39.2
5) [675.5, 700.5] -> 0.15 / 47.8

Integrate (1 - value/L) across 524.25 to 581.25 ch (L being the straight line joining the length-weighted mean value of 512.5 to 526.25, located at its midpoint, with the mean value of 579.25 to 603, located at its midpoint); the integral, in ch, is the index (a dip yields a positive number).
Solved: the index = 8.2 ch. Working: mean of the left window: 40.4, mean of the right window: 44.1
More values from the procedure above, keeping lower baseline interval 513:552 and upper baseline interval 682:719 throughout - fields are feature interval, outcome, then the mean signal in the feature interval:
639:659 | -0.95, 47.9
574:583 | -0.28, 43.1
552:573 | 5.68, 29.9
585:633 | -1.96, 45.3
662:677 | -0.29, 47.8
